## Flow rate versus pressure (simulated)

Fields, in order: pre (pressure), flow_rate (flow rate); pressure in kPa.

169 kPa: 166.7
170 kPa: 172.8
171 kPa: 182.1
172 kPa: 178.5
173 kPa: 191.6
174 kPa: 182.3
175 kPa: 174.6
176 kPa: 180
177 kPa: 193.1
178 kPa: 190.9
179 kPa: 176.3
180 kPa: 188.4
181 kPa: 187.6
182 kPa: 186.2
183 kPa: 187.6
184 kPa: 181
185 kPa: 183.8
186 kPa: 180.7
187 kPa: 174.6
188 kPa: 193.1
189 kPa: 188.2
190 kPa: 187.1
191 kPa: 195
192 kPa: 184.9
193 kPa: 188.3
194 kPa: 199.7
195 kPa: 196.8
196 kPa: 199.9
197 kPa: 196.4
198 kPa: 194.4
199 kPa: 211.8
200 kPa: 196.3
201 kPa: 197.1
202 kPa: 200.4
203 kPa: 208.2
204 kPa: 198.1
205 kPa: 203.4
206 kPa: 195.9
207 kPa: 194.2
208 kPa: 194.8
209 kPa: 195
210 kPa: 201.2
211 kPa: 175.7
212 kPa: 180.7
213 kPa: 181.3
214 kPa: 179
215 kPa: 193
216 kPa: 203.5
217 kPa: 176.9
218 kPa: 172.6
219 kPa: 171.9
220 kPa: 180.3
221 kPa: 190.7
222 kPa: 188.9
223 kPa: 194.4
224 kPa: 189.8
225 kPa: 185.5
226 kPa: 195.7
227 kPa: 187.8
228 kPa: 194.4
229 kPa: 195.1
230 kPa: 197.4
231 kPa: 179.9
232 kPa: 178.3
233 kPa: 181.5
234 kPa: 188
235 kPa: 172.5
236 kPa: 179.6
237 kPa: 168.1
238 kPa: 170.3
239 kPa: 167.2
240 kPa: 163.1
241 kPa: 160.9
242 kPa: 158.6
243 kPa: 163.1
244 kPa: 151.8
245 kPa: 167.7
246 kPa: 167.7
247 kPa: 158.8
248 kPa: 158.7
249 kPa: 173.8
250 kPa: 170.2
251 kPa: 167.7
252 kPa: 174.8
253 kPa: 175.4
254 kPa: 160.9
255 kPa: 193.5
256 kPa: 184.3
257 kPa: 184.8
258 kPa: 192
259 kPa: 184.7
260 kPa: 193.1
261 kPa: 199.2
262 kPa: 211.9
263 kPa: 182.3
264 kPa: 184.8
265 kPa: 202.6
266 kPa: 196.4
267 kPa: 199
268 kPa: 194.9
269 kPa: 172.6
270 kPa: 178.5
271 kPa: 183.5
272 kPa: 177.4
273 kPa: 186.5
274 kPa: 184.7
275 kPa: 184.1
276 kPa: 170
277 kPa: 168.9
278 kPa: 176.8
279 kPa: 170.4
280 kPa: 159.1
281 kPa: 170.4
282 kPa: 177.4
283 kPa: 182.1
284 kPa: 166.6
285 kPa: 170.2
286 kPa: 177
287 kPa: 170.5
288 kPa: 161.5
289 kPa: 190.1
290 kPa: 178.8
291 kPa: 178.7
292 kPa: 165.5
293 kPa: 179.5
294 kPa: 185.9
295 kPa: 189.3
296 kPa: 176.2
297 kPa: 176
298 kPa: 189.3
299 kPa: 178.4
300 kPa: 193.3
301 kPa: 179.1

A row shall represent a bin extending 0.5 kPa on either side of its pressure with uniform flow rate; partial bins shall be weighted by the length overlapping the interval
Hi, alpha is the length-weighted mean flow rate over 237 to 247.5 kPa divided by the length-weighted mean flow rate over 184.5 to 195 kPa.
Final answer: 0.9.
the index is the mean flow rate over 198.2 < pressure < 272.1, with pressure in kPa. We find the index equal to 184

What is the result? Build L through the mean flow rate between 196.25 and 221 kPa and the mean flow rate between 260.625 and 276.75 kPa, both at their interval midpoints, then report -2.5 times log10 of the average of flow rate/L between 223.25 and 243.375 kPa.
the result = 0.06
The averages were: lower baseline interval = 192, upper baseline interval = 188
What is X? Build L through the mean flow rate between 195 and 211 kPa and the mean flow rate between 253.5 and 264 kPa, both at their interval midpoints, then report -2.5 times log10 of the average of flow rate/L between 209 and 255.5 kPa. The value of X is 0.09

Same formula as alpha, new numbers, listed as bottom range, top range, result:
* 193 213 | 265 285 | 0.91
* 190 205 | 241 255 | 0.84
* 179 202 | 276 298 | 0.92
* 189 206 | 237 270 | 0.90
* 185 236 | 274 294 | 0.92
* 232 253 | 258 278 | 1.11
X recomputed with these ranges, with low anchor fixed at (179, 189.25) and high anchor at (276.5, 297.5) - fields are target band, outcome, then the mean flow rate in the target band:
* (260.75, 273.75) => -0.077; 190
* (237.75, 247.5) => 0.104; 163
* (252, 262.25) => -0.054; 187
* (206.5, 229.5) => -0.039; 188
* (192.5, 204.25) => -0.089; 199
